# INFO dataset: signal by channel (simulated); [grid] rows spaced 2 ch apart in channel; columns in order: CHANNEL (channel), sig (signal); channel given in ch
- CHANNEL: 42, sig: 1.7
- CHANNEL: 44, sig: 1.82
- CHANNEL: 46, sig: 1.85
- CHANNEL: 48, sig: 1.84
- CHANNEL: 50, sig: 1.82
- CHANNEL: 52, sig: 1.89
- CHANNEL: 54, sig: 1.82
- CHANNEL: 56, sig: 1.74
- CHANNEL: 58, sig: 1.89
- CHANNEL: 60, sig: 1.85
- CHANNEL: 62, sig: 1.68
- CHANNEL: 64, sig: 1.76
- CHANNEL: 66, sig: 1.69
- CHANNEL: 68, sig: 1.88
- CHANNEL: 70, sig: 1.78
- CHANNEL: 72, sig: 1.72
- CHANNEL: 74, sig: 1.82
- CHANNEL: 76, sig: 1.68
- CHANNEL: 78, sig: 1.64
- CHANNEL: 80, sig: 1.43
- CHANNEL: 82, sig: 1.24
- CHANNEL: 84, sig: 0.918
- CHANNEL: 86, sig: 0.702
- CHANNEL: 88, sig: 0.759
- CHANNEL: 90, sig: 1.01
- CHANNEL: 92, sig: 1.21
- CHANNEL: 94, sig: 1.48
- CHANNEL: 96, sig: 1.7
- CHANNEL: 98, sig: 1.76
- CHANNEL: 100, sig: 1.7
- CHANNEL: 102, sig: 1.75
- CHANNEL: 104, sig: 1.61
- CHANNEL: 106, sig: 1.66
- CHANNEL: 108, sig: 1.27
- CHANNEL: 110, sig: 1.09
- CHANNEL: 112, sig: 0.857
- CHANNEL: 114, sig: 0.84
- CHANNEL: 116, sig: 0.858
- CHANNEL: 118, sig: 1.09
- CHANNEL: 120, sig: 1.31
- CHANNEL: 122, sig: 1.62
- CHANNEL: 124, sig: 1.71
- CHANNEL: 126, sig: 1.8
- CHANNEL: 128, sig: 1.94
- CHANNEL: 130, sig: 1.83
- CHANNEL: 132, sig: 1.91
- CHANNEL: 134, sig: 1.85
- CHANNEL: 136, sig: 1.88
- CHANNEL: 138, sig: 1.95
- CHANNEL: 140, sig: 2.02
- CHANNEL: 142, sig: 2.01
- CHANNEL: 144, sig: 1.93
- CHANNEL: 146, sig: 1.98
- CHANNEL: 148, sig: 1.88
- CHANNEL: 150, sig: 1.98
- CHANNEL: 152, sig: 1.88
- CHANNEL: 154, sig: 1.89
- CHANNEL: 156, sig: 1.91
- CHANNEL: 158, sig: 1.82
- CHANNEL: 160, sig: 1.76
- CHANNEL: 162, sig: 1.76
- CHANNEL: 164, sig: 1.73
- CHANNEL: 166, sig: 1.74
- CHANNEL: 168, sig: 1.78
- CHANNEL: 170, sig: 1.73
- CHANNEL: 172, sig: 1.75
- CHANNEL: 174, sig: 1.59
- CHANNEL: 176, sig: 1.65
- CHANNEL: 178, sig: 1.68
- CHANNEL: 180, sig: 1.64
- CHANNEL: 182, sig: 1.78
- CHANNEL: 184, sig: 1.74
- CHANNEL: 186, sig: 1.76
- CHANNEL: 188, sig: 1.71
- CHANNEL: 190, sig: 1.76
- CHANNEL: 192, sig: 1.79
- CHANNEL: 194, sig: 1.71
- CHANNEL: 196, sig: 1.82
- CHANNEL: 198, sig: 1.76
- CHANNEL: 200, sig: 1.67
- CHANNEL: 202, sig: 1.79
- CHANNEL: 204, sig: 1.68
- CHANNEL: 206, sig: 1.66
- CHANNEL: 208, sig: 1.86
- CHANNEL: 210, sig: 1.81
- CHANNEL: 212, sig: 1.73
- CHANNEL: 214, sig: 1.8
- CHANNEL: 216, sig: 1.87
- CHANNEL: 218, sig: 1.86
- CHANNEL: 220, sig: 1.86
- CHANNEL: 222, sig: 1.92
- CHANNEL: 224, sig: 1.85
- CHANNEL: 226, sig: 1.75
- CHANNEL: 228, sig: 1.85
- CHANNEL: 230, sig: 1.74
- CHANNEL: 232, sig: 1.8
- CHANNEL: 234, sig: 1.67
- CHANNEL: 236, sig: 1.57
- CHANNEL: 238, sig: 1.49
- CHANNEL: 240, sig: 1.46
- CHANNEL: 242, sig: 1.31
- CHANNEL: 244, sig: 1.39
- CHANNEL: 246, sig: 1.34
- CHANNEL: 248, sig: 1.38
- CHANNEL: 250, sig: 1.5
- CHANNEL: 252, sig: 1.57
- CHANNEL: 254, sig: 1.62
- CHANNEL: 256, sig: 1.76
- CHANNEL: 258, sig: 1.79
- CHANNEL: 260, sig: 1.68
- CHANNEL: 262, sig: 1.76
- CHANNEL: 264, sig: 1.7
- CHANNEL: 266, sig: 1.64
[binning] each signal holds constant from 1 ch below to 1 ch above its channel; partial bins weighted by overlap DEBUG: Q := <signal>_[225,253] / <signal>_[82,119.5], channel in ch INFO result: 1.3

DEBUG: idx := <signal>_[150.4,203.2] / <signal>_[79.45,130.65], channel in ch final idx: 1.30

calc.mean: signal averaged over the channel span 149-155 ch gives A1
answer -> 1.92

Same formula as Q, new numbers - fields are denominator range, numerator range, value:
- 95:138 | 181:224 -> 1.16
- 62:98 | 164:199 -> 1.19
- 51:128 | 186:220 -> 1.19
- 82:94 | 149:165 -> 1.85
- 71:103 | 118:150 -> 1.29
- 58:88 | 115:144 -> 1.11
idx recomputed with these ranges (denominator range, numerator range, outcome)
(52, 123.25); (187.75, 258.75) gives 1.16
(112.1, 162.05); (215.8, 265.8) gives 0.96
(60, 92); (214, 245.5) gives 1.16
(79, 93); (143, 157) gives 1.85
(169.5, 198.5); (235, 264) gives 0.90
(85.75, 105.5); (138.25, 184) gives 1.29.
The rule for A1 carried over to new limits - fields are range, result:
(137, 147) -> 1.98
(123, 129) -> 1.82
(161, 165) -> 1.75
